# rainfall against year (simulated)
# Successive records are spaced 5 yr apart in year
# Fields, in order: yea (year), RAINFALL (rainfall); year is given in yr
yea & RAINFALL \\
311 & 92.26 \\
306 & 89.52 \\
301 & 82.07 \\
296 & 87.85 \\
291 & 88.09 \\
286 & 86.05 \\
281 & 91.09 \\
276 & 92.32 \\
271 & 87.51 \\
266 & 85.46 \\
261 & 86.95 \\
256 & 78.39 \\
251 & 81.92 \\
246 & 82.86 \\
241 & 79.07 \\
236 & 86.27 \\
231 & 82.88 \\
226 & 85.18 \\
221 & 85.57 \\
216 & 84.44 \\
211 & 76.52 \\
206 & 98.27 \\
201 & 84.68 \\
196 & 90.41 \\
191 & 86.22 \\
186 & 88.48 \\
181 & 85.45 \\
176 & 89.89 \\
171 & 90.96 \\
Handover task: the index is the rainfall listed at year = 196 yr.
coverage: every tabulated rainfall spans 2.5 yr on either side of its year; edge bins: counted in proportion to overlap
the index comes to 90.41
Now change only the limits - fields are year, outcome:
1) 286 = 86.05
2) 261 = 86.95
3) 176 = 89.89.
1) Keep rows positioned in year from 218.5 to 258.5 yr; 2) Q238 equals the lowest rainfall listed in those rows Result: 78.39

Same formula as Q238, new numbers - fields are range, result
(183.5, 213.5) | 76.52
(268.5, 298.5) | 86.05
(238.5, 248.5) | 79.07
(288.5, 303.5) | 82.07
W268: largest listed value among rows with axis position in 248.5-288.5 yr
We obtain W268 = 92.32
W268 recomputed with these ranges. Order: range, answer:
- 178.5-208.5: 98.27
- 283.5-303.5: 88.09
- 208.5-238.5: 86.27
